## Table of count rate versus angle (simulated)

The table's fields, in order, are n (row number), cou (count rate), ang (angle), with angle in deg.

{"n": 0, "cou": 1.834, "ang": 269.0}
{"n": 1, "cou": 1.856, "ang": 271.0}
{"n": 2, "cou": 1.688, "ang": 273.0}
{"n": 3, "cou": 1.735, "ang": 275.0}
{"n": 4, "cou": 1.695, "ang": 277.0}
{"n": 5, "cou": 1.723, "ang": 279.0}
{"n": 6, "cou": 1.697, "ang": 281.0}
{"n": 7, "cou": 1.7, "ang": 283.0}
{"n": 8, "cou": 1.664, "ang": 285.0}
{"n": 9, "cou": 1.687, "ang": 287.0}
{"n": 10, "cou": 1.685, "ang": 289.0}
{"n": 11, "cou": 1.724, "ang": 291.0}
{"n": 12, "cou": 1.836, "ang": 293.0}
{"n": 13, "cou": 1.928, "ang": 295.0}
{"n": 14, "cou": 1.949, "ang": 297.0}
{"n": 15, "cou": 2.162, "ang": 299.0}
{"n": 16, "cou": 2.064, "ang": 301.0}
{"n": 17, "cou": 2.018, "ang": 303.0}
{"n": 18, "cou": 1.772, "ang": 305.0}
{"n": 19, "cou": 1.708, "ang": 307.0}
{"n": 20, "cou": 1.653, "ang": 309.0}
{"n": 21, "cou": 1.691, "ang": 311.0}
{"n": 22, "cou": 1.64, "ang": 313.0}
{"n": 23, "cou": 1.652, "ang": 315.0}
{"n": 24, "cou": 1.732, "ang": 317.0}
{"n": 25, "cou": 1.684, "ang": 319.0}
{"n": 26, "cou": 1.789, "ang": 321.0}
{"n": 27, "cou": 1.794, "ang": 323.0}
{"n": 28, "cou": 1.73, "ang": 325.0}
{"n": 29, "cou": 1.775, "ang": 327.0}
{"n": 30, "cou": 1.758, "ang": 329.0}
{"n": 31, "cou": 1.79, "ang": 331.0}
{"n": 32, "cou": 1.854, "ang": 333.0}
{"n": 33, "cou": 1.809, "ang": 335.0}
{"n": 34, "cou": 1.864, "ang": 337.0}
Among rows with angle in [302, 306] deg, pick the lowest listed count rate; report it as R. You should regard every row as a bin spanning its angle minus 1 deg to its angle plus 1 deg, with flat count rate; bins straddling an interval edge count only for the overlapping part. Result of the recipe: 1.772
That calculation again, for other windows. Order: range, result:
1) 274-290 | 1.664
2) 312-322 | 1.64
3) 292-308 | 1.708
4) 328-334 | 1.758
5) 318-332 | 1.684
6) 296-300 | 1.949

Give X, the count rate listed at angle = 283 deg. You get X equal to 1.7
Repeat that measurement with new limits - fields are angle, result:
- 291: 1.724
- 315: 1.652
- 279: 1.723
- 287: 1.687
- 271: 1.856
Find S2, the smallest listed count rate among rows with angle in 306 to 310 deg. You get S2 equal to 1.653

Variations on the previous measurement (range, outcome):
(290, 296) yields 1.724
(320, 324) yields 1.789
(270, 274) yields 1.688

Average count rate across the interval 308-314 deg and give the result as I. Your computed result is 1.66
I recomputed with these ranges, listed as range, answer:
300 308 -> 1.89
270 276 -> 1.76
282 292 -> 1.69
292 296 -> 1.88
